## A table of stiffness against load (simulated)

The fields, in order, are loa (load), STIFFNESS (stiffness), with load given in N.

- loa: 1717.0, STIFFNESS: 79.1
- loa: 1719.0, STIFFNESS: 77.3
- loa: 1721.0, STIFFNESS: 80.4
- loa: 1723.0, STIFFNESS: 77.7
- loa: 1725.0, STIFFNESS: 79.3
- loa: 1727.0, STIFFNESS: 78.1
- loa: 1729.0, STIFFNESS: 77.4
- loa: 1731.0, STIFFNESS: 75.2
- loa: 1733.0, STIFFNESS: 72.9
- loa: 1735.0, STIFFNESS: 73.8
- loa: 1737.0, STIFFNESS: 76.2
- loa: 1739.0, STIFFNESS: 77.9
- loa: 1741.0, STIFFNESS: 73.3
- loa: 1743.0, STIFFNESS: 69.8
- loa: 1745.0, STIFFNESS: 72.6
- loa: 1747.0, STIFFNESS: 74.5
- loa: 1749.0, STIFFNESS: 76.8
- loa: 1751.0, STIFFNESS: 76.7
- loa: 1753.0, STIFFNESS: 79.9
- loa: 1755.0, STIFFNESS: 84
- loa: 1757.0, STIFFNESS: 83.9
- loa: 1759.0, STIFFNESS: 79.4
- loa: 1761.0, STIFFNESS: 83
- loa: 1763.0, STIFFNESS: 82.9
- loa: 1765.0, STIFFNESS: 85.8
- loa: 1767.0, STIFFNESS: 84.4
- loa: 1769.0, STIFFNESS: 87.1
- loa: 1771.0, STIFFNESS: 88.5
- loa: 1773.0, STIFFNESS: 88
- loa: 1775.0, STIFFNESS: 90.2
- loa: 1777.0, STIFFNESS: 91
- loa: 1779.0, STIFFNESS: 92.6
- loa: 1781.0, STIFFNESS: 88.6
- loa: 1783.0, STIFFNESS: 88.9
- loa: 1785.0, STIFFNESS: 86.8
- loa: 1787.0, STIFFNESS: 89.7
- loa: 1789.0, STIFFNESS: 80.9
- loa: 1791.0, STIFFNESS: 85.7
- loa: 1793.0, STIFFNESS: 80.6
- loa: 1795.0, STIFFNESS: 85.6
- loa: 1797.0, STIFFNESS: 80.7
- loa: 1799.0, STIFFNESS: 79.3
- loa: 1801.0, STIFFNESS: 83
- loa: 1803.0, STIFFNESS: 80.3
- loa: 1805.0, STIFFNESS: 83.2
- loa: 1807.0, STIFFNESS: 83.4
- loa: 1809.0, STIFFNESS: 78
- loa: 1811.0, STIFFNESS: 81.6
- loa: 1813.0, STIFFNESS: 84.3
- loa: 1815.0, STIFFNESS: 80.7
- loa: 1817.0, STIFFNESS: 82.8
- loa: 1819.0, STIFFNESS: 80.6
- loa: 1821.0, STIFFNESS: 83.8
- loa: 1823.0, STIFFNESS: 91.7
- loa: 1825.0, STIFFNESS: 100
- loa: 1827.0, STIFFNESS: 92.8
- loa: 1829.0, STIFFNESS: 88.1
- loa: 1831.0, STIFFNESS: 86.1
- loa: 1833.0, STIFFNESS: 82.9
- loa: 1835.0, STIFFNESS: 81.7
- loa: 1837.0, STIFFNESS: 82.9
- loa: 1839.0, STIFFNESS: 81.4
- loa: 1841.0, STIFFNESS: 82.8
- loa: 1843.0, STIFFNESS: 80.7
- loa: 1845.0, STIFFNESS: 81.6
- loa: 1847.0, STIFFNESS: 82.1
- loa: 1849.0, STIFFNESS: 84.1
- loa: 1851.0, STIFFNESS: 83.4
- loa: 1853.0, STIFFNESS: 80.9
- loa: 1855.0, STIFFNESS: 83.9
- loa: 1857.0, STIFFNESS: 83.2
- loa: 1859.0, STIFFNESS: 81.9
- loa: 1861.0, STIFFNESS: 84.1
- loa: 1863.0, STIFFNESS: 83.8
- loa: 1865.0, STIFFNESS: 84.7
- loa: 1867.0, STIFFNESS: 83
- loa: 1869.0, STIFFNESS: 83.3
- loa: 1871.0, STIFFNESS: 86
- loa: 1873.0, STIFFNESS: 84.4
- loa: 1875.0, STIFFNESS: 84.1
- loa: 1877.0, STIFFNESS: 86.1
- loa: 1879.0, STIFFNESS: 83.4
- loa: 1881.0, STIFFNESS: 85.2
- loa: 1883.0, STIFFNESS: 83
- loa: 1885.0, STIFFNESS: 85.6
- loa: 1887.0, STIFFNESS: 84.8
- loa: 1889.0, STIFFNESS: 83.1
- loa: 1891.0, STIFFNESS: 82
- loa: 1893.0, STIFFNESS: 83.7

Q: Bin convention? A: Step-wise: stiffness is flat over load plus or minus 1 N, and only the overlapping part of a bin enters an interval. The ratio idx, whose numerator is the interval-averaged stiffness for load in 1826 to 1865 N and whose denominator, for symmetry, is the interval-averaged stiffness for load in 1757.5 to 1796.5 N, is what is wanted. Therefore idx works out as 0.97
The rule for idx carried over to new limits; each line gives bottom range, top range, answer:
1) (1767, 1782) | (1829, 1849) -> 0.93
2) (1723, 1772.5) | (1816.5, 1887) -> 1.07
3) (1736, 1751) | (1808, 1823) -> 1.10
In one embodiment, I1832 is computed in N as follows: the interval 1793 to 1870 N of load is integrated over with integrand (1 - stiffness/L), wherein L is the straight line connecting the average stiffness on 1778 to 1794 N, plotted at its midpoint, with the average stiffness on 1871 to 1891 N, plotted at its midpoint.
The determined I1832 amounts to 1.8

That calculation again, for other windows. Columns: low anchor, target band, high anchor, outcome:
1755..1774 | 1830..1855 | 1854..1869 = 0.3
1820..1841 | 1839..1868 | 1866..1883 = 0.9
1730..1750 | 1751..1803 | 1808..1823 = -4.5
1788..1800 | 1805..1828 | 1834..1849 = -0.9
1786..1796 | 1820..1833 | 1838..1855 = -1.1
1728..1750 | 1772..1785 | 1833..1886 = -2.0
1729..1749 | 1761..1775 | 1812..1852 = -1.6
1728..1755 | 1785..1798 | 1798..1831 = -0.4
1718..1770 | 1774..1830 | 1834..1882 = -3.2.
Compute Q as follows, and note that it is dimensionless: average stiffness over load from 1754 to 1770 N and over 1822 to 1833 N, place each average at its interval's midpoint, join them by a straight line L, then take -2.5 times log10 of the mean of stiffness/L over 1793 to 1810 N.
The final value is 0.08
